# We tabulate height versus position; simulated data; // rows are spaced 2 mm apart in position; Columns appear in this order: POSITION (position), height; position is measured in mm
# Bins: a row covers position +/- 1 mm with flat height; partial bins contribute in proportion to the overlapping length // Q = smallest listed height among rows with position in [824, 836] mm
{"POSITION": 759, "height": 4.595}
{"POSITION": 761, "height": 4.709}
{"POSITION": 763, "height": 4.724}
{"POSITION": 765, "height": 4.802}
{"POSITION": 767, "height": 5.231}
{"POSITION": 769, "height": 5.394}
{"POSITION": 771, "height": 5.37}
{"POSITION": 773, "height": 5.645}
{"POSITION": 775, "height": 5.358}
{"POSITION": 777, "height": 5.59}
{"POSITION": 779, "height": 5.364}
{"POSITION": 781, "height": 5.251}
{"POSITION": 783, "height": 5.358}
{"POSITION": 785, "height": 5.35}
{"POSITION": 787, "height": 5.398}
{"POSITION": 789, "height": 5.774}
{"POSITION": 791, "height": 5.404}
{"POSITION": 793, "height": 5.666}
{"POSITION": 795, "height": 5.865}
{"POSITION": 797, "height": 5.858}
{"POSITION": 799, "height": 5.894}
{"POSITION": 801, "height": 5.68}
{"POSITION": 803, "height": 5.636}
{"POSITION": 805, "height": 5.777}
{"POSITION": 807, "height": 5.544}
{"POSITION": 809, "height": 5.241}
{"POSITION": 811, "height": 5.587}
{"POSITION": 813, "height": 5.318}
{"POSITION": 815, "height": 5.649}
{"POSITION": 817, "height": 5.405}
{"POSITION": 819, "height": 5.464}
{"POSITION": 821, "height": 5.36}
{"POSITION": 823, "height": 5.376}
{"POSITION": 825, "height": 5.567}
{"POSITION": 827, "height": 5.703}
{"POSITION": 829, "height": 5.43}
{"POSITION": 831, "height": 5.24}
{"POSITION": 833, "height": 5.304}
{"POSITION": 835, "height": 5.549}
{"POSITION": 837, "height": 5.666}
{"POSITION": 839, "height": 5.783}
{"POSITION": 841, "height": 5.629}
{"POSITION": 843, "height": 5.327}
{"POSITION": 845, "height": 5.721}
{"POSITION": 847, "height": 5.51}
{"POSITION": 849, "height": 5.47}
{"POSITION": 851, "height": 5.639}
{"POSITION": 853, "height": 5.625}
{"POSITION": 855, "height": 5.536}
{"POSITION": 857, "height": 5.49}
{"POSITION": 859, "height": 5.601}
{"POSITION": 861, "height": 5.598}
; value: 5.24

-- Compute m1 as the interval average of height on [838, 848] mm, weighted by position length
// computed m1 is 5.59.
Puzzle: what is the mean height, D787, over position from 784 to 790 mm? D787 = 5.51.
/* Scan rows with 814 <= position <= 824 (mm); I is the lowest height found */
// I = 5.36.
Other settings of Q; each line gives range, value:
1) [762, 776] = 4.724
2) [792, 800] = 5.666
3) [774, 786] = 5.251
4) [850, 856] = 5.536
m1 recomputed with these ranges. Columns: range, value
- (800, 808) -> 5.66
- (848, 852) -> 5.55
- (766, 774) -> 5.41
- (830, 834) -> 5.27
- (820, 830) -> 5.49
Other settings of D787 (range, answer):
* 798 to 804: 5.74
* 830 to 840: 5.51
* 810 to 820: 5.48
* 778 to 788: 5.34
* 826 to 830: 5.57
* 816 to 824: 5.4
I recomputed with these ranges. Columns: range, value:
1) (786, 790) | 5.398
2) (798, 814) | 5.241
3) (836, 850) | 5.327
